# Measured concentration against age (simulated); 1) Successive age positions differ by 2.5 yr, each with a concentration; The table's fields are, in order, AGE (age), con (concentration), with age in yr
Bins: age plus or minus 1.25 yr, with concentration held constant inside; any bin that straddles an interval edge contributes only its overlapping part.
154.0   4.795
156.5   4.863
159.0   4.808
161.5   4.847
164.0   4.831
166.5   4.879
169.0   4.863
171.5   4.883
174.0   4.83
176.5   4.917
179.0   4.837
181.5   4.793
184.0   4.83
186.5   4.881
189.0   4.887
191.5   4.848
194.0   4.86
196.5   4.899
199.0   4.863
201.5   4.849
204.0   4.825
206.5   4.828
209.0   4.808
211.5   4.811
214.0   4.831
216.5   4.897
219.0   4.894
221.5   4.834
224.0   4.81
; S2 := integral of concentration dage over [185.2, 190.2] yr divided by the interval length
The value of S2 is 4.88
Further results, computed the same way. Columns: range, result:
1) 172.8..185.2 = 4.84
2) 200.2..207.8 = 4.83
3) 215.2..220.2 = 4.89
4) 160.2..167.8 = 4.85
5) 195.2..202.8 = 4.87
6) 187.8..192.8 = 4.87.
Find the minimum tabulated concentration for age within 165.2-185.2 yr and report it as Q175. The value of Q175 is 4.793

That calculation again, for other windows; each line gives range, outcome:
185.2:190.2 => 4.881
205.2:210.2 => 4.808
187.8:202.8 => 4.848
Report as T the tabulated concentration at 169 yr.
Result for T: 4.863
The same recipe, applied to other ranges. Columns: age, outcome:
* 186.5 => 4.881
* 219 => 4.894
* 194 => 4.86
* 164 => 4.831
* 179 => 4.837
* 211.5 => 4.811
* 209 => 4.808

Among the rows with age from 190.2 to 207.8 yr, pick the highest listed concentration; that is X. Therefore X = 4.899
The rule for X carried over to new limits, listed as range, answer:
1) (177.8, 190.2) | 4.887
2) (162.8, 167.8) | 4.879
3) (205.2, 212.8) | 4.828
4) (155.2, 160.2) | 4.863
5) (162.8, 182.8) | 4.917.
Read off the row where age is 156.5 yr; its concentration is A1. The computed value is 4.863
